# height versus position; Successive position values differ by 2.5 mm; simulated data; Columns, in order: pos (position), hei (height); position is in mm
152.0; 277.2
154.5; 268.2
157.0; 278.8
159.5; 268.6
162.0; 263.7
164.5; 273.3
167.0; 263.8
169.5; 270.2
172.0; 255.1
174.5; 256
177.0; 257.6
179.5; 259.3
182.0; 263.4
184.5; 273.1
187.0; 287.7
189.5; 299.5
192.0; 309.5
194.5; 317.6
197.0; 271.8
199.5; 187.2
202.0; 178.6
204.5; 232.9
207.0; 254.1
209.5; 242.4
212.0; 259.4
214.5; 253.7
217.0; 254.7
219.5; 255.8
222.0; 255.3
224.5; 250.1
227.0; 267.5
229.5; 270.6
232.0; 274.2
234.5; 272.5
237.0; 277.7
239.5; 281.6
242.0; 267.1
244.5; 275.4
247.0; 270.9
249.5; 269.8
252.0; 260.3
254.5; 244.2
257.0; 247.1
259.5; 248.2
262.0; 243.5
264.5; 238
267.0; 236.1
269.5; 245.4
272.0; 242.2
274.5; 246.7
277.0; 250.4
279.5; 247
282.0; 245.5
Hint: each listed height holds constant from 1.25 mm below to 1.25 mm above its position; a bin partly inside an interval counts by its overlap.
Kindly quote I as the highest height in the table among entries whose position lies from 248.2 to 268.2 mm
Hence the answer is 269.8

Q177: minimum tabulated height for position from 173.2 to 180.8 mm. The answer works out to 256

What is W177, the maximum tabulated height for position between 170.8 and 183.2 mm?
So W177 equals 263.4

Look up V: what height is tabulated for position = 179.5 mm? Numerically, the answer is 259.3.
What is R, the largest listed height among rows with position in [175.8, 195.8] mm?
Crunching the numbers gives 317.6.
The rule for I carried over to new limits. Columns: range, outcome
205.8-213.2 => 259.4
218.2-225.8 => 255.8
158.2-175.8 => 273.3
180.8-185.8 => 273.1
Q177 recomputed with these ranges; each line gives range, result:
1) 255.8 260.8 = 247.1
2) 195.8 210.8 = 178.6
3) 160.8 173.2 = 255.1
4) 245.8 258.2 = 244.2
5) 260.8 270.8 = 236.1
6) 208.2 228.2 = 242.4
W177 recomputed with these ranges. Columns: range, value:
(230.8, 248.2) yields 281.6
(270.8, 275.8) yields 246.7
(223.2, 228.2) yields 267.5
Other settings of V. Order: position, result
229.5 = 270.6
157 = 278.8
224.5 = 250.1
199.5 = 187.2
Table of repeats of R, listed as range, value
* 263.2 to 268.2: 238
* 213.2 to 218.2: 254.7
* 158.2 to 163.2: 268.6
